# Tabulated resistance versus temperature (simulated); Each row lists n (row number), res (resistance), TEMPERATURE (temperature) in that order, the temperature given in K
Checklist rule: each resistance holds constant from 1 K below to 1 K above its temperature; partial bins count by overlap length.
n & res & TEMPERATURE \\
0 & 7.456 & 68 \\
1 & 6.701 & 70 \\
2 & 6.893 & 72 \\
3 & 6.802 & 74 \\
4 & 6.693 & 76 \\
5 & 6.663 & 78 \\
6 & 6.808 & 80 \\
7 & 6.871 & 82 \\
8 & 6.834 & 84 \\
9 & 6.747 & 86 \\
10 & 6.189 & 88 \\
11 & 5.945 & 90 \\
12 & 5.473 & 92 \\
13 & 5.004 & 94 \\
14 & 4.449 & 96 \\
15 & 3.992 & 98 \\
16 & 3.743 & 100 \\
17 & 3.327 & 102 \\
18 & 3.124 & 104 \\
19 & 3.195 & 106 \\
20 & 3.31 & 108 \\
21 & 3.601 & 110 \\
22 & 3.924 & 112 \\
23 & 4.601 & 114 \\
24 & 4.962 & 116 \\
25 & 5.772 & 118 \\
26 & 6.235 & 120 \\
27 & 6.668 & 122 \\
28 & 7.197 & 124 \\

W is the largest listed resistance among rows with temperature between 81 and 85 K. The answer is 6.871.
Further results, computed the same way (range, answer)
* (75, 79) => 6.693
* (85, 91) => 6.747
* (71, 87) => 6.893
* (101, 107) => 3.327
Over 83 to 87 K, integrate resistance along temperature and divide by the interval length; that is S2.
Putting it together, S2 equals 6.79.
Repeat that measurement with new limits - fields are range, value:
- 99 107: 3.35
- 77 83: 6.78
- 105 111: 3.37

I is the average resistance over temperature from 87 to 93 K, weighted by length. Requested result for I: 5.87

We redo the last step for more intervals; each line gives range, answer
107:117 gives 4.08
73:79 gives 6.72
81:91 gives 6.52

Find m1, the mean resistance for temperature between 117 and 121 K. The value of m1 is 6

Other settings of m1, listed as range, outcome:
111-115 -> 4.26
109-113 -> 3.76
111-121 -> 5.1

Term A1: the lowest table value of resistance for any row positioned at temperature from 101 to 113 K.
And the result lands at 3.124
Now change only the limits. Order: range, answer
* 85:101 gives 3.743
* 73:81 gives 6.663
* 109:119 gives 3.601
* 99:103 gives 3.327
